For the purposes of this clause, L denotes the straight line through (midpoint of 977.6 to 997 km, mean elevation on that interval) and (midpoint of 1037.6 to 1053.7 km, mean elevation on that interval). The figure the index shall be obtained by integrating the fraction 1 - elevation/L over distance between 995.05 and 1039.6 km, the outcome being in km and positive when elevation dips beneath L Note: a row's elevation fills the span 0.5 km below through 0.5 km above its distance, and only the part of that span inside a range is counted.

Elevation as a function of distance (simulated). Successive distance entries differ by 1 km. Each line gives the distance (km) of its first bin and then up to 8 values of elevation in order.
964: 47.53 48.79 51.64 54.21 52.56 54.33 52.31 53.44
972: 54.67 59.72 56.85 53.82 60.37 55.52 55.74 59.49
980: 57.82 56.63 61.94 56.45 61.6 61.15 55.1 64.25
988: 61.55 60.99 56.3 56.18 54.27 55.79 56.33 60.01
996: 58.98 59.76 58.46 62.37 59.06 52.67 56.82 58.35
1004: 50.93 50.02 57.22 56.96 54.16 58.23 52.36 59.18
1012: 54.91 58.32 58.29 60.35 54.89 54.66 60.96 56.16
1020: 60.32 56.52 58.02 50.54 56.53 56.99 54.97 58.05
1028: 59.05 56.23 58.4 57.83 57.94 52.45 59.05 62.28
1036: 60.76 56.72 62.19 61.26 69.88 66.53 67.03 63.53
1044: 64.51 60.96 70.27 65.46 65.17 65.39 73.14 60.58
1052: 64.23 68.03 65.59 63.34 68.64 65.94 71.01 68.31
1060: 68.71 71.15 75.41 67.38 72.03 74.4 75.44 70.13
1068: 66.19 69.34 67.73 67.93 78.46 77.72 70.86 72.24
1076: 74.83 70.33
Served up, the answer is 3.4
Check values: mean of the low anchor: 58.5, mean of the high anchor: 65.5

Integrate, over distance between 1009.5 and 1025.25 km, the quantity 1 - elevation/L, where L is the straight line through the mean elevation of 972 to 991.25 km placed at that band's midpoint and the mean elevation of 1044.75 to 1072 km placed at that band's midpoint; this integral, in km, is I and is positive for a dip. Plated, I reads 1.6 km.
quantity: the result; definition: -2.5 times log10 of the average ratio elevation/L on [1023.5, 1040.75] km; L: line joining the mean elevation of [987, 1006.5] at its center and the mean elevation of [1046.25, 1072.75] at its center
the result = 0.09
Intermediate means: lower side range 57.3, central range 59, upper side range 68.9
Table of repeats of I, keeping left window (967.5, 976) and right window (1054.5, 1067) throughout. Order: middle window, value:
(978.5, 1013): 0.9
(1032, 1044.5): 0.8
